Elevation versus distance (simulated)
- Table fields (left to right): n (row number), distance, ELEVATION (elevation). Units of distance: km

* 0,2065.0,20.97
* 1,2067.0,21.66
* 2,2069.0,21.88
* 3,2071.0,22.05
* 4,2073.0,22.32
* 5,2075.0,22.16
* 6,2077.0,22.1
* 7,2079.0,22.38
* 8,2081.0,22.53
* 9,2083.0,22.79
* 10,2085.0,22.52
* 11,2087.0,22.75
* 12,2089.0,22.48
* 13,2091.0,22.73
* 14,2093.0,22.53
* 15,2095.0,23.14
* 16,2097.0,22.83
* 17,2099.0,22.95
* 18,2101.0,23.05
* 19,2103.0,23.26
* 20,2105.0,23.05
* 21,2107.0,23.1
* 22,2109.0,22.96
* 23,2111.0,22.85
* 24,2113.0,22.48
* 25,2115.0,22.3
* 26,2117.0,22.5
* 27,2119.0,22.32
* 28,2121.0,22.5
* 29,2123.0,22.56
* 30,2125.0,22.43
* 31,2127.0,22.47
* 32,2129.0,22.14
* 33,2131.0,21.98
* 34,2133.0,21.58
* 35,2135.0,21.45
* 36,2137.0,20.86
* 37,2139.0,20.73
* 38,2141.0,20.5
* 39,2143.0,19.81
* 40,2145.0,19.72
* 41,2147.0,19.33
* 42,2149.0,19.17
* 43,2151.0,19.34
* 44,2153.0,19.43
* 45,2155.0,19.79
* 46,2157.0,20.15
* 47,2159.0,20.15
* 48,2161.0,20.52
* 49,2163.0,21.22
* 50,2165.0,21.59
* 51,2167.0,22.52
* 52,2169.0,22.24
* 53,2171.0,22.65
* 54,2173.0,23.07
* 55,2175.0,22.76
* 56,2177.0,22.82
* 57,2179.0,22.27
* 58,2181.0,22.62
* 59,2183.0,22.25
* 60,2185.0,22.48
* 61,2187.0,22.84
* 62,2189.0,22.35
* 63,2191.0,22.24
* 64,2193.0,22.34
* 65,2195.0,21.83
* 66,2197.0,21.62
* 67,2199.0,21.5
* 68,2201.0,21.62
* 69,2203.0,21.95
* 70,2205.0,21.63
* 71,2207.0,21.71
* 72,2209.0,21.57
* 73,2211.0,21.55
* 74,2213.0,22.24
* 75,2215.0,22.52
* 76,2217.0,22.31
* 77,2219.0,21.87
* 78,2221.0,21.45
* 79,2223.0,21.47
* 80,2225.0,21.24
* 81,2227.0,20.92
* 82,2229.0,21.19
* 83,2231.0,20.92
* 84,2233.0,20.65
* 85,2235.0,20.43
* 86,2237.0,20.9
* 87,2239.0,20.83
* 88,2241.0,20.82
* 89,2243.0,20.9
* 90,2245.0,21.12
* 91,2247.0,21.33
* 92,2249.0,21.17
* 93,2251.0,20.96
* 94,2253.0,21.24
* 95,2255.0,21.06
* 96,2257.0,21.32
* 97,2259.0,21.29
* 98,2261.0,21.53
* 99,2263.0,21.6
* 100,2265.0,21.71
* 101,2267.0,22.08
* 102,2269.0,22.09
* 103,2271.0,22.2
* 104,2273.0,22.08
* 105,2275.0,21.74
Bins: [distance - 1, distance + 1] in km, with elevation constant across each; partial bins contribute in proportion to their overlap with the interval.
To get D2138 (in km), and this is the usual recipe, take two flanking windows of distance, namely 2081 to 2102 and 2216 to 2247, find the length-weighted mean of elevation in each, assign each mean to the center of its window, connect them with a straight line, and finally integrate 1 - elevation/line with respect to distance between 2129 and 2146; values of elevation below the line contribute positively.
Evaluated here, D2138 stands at 1.0 km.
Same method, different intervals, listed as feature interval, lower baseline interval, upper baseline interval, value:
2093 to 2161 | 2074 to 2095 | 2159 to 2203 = 2.3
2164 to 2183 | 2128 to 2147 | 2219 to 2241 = -1.4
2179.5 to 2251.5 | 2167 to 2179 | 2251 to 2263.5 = 1.2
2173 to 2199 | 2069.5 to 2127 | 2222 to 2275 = -0.6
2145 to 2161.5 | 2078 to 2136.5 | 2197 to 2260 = 1.8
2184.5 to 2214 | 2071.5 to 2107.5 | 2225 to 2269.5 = -0.4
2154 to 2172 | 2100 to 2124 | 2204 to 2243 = 0.7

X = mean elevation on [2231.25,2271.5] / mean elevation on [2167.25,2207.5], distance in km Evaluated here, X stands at 0.95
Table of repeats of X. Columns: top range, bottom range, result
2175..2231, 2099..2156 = 1.02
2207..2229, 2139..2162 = 1.09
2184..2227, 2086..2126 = 0.96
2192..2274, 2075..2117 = 0.95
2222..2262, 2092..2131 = 0.93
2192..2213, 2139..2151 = 1.10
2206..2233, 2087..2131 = 0.95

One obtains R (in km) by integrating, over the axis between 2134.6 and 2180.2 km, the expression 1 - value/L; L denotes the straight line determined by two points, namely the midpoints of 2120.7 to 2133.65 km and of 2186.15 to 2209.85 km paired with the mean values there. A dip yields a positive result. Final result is 2.4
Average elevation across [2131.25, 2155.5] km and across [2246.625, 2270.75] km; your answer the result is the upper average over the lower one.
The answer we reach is 1.06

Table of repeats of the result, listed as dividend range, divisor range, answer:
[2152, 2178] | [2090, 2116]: 0.94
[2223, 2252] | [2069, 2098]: 0.93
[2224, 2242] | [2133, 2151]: 1.03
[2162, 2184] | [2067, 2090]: 1.00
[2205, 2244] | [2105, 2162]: 1.00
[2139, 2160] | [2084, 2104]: 0.87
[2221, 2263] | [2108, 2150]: 0.98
